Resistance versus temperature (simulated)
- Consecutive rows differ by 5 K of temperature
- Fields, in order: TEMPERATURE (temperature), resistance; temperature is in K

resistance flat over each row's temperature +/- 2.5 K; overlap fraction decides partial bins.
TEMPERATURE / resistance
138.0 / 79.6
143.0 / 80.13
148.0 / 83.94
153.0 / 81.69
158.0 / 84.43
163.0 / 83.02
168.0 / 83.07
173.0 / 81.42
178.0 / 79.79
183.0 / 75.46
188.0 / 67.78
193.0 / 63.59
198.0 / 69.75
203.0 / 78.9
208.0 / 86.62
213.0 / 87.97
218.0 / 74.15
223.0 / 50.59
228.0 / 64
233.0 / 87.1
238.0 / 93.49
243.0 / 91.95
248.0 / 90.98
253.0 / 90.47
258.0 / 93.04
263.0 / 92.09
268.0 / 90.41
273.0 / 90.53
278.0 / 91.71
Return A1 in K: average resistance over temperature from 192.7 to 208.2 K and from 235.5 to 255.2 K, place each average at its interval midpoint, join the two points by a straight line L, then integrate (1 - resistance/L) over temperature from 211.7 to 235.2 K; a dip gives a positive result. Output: 3.2 K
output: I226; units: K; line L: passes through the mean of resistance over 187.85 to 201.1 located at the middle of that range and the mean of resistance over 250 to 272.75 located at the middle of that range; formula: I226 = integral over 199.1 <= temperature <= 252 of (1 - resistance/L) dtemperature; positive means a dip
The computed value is -1.42 K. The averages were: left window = 67.4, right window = 91.4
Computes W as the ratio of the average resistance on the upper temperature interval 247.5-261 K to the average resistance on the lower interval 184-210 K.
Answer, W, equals 1.25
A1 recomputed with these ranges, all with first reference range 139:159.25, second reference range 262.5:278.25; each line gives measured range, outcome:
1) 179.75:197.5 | 3.2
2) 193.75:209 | 1.8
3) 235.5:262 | -0.8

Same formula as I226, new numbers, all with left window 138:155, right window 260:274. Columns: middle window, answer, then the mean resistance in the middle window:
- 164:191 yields 2.07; 77.6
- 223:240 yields 2.26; 76.6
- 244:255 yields -0.14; 90.9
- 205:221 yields 0.93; 81.8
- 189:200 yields 2.41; 66.7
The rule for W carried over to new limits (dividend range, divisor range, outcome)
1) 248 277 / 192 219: 1.17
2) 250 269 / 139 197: 1.17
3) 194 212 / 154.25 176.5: 0.94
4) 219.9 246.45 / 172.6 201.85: 1.07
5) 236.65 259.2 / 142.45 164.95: 1.11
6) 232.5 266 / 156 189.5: 1.15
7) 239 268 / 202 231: 1.24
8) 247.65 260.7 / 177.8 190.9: 1.25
